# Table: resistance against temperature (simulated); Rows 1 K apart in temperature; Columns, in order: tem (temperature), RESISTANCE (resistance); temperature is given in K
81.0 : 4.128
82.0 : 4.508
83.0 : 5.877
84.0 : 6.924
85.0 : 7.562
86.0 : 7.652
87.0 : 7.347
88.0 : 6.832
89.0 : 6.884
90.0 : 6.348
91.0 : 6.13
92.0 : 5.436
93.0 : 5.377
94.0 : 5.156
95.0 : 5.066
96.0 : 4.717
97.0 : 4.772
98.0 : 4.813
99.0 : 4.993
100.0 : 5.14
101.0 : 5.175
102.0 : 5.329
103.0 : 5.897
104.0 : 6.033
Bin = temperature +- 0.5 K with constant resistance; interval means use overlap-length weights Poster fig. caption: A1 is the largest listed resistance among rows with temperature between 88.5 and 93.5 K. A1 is 6.884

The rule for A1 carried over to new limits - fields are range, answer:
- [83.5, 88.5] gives 7.652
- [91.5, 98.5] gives 5.436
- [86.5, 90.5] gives 7.347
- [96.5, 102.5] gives 5.329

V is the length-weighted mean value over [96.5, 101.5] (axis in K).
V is 4.98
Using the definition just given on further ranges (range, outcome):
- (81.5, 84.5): 5.77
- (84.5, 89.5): 7.26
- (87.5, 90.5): 6.69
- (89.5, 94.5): 5.69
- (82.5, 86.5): 7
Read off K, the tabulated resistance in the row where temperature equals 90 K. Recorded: 6.348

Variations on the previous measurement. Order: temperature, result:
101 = 5.175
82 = 4.508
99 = 4.993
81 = 4.128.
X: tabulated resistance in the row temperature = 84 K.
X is 6.924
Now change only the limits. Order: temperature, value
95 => 5.066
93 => 5.377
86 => 7.652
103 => 5.897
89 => 6.884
